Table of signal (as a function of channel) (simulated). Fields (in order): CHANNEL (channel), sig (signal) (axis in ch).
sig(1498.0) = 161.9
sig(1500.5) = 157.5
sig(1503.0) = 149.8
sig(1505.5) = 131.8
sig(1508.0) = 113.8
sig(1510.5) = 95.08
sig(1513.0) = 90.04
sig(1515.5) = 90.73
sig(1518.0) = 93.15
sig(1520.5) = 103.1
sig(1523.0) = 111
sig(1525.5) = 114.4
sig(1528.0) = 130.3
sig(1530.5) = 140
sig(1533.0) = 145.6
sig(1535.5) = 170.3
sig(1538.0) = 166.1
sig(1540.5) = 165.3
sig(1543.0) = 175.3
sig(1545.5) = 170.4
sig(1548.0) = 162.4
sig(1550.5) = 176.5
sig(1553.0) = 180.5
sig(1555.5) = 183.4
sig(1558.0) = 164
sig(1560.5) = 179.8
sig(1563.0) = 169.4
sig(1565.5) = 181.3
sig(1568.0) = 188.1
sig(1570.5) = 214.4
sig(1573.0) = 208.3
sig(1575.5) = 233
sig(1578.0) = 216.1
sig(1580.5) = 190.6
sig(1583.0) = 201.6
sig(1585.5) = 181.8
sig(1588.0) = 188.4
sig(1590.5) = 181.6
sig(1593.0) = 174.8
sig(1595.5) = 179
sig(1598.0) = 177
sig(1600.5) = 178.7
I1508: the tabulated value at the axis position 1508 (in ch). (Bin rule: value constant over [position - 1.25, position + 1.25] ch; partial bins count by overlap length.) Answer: 113.8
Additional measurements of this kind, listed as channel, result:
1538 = 166.1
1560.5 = 179.8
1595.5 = 179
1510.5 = 95.08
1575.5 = 233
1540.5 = 165.3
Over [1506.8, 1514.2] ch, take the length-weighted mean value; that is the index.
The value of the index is 99.6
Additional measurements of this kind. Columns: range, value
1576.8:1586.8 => 197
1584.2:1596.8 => 181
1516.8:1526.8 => 106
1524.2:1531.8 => 128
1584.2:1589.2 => 185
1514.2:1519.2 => 91.9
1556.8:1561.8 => 172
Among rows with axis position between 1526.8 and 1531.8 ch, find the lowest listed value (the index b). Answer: 130.3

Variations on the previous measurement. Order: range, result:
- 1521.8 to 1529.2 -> 111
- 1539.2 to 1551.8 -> 162.4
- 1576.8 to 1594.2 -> 174.8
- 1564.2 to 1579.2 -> 181.3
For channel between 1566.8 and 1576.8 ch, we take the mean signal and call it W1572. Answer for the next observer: 211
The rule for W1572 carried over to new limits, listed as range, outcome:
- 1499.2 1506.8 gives 146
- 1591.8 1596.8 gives 177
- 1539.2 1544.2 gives 170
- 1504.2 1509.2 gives 123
